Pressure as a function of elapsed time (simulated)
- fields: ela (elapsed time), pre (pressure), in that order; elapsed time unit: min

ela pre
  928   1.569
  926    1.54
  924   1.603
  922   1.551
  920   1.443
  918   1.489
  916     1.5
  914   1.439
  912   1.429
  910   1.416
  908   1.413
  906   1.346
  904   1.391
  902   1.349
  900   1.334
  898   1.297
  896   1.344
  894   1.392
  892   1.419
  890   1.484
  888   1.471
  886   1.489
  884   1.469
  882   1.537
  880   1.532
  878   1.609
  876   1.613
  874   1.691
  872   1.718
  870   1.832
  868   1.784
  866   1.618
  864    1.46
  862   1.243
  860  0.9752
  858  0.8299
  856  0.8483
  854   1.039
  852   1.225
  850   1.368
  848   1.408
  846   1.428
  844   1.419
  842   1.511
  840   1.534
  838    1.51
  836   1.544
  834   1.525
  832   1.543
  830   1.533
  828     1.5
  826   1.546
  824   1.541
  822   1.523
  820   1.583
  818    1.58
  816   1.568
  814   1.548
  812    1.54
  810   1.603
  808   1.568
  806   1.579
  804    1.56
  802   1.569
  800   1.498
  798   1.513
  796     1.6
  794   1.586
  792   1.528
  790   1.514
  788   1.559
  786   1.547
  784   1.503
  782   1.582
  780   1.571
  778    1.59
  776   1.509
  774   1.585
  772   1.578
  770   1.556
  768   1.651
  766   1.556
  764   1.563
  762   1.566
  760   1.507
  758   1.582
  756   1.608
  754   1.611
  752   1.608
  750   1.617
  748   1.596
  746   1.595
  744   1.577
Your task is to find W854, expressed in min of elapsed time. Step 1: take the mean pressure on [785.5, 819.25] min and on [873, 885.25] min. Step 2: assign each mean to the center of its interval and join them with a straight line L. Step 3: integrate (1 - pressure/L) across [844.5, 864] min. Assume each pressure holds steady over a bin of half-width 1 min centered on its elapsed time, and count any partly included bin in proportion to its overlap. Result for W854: 4.9 min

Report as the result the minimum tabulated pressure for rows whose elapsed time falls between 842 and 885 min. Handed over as 0.8299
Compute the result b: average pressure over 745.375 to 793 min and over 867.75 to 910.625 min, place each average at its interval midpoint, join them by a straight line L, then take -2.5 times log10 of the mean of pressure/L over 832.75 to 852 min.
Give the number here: 0.05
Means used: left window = 1.57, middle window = 1.46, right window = 1.49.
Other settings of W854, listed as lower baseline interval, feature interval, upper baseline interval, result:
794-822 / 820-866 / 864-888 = 6.1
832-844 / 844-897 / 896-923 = 1.9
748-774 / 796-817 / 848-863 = -3.2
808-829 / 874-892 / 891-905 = -1.7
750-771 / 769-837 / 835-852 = -1.7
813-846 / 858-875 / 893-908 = -0.7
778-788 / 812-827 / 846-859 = -2.4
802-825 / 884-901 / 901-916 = 0.3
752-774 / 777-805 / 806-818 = 0.4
